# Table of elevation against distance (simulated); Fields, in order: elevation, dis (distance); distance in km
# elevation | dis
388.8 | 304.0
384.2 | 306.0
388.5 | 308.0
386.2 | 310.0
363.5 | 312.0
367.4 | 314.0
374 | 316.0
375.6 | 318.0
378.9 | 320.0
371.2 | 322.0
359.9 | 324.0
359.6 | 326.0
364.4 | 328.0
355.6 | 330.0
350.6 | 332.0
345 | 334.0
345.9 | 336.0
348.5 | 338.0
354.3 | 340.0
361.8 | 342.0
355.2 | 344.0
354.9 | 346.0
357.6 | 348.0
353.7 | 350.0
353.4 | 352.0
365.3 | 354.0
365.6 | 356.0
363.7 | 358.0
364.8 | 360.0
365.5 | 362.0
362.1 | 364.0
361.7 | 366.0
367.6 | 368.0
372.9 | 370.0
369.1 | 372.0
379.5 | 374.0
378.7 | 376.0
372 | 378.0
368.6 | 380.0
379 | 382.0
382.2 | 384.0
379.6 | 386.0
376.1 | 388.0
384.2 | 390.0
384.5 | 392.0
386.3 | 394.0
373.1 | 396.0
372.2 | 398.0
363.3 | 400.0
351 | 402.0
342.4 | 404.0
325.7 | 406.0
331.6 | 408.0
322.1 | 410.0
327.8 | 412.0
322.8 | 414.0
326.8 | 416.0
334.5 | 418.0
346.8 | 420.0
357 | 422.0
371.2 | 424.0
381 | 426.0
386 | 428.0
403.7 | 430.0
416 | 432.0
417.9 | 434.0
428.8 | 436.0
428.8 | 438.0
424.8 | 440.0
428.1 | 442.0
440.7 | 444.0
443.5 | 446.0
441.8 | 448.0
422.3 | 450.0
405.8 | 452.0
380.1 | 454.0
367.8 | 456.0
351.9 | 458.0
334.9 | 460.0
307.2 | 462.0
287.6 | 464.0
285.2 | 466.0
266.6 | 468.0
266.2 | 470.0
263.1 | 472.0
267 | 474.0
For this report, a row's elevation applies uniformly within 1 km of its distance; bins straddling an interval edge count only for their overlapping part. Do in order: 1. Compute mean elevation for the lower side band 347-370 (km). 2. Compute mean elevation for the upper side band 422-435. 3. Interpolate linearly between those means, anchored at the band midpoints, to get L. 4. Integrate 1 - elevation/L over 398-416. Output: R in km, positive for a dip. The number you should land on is 2.2 km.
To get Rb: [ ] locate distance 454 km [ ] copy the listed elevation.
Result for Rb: 380.1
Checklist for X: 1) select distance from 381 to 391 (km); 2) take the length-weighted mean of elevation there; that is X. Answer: 380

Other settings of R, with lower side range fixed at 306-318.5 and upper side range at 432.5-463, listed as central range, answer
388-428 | 4.1 km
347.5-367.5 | 1.2 km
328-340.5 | 1.0 km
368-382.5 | 0.5 km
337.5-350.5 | 0.9 km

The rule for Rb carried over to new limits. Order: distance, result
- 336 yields 345.9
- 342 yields 361.8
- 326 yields 359.6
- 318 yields 375.6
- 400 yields 363.3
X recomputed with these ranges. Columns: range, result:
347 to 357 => 359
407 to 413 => 327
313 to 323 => 373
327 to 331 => 360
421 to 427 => 370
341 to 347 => 357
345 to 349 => 356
